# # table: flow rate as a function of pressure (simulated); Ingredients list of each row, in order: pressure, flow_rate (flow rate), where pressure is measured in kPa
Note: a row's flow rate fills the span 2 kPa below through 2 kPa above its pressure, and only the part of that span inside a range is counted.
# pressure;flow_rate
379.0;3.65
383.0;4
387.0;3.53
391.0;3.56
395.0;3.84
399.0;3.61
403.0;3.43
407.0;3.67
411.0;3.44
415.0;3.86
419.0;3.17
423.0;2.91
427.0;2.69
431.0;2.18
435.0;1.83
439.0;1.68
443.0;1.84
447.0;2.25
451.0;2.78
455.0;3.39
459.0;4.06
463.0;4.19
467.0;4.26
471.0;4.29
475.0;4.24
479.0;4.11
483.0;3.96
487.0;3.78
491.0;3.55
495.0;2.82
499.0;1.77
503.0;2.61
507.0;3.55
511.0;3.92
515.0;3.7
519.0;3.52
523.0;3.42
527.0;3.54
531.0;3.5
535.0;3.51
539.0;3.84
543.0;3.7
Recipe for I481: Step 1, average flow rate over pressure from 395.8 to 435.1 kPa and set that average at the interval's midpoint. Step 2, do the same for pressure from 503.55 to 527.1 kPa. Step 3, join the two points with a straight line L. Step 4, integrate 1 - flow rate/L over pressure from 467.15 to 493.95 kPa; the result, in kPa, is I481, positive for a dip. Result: -4.3 kPa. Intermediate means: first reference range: 3.16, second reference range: 3.55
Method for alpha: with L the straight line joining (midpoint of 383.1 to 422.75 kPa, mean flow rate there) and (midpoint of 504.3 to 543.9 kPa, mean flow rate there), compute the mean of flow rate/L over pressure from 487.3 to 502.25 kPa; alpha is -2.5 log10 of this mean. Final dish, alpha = 0.26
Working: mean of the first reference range 3.56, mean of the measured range 2.83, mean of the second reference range 3.6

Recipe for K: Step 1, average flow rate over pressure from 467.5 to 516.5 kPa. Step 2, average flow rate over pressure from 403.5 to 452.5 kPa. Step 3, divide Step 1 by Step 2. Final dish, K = 1.3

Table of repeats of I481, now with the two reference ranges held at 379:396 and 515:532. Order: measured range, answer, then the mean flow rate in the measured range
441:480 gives 0.9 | 3.53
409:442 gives 8.7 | 2.69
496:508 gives 3.3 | 2.58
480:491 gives -0.8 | 3.83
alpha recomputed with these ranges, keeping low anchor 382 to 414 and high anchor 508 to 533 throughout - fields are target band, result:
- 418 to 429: 0.242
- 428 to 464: 0.339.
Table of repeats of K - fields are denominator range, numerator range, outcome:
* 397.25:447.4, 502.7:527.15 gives 1.25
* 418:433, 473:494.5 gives 1.42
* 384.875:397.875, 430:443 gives 0.51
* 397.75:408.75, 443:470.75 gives 0.96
